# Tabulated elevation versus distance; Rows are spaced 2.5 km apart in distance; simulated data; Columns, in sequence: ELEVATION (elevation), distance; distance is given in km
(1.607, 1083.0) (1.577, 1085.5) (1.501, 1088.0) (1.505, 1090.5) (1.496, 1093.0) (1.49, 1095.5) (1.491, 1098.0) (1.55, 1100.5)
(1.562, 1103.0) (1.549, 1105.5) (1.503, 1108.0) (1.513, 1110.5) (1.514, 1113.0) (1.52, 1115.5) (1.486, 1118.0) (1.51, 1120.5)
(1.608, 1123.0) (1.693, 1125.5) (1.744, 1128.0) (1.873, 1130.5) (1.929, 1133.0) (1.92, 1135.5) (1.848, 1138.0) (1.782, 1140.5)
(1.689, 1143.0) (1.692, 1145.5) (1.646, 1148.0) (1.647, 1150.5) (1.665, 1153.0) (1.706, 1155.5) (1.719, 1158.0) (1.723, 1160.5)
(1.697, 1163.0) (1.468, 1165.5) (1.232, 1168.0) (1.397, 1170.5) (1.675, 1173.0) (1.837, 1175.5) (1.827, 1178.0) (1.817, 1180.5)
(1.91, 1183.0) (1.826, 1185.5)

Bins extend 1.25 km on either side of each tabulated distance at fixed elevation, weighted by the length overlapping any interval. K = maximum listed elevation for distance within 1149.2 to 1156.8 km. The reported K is 1.706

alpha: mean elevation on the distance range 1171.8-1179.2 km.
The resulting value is 1.78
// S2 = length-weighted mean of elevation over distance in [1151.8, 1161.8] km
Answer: 1.7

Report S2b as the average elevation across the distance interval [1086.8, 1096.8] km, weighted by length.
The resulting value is 1.5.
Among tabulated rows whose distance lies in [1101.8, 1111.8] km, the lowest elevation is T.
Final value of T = 1.503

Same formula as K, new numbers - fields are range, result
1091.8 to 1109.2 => 1.562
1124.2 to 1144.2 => 1.929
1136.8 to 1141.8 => 1.848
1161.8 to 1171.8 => 1.697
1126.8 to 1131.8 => 1.873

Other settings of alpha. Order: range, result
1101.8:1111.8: 1.53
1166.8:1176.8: 1.54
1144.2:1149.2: 1.67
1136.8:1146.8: 1.75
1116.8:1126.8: 1.58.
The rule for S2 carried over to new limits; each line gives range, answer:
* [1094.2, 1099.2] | 1.49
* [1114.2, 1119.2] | 1.5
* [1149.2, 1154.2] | 1.66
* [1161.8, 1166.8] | 1.58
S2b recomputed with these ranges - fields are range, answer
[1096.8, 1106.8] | 1.54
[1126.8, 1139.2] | 1.86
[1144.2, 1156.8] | 1.67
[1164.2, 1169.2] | 1.35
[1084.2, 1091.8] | 1.53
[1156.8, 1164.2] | 1.71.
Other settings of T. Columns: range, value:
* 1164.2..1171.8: 1.232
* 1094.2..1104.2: 1.49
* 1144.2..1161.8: 1.646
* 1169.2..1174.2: 1.397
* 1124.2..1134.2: 1.693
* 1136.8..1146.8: 1.689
